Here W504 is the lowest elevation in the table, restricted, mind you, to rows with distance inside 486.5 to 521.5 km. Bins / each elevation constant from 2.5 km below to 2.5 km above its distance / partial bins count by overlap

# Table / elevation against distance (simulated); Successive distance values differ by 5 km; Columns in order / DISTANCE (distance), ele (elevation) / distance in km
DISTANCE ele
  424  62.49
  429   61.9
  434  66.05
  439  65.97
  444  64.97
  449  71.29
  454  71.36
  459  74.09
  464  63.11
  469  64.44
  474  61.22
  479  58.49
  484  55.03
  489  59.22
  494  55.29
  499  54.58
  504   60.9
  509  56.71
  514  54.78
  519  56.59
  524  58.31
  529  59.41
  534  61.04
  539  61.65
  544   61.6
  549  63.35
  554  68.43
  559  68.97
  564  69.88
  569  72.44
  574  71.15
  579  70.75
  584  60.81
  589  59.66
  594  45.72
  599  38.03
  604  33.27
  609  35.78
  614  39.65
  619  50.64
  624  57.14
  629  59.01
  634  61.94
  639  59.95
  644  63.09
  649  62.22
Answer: 54.58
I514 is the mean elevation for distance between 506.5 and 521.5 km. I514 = 56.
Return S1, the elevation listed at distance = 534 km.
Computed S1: 61.04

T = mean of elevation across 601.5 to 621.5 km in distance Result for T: 39.8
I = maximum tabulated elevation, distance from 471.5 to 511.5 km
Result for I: 61.22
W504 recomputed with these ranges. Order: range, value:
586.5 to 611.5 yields 33.27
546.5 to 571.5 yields 63.35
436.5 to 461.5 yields 64.97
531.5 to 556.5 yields 61.04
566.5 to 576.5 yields 71.15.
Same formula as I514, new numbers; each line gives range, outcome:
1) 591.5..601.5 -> 41.9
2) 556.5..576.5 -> 70.6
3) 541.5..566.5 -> 66.4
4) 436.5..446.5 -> 65.5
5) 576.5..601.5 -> 55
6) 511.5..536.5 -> 58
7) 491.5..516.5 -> 56.5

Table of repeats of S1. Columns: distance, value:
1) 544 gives 61.6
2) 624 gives 57.14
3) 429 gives 61.9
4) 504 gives 60.9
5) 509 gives 56.71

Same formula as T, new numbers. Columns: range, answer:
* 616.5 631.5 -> 55.6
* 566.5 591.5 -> 67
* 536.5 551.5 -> 62.2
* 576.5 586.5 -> 65.8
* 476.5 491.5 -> 57.6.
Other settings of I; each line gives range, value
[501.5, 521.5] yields 60.9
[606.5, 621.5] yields 50.64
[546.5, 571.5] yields 72.44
